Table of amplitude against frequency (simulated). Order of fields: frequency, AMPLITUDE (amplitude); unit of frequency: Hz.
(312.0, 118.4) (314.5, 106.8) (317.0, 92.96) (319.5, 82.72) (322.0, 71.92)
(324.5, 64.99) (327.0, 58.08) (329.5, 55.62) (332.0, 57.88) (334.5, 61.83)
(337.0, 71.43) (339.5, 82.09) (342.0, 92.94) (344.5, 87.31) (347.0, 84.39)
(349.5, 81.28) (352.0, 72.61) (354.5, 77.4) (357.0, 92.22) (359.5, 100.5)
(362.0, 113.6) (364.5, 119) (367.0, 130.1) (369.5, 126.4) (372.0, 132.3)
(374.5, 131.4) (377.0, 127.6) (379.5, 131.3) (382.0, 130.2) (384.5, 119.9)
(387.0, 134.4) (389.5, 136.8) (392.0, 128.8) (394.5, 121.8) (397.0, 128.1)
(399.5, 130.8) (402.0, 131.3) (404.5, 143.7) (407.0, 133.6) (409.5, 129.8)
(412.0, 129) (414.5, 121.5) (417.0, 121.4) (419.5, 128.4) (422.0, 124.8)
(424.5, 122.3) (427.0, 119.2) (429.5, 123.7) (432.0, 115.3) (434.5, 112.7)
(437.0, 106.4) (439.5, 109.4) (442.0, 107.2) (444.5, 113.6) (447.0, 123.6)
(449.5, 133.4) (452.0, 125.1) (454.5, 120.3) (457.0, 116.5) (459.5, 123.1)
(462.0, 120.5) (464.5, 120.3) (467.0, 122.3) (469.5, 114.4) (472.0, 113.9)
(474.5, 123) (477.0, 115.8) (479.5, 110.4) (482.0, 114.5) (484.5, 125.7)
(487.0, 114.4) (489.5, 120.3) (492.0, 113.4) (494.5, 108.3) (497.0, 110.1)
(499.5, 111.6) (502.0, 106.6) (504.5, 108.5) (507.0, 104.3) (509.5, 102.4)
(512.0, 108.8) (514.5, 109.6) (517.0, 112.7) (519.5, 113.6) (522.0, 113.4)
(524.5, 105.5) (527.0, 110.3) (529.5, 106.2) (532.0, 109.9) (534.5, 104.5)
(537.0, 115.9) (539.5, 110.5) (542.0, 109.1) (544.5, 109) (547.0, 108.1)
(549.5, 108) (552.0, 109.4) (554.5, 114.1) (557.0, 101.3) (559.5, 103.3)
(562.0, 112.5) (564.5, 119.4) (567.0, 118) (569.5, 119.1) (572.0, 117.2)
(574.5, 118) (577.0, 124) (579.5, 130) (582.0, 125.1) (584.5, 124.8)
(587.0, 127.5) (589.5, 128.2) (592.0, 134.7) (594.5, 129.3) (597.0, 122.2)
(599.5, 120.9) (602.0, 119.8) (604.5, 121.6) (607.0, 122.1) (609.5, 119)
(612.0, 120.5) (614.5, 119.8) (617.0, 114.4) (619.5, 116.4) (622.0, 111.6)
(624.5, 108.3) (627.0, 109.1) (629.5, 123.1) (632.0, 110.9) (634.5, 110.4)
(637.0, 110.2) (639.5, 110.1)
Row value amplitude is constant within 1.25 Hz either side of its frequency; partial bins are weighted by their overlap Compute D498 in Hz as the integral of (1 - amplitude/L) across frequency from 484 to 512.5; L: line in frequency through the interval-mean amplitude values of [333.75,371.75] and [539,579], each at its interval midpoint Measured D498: -0.9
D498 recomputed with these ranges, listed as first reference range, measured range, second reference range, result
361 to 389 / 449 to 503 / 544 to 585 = 1.64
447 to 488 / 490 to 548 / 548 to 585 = 4.16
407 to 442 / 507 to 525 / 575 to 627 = 1.75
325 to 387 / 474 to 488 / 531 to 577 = -1.36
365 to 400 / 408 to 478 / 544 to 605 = 3.24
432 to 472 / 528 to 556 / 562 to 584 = 2.49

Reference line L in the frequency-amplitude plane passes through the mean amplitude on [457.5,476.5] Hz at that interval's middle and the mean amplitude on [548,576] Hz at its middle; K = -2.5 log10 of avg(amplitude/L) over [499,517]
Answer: 0.09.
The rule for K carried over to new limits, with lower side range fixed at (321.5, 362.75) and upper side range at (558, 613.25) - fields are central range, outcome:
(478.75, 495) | -0.12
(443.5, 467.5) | -0.24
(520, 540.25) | 0.02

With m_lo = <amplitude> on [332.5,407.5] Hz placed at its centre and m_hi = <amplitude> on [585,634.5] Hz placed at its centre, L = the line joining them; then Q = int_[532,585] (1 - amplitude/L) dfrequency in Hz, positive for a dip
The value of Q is 1.7 Hz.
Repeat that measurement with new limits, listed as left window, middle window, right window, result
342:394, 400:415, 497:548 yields -2.7 Hz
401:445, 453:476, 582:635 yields 0.4 Hz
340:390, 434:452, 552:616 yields -0.3 Hz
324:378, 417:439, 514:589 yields -4.1 Hz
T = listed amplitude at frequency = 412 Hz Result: 129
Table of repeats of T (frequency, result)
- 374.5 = 131.4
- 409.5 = 129.8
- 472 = 113.9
